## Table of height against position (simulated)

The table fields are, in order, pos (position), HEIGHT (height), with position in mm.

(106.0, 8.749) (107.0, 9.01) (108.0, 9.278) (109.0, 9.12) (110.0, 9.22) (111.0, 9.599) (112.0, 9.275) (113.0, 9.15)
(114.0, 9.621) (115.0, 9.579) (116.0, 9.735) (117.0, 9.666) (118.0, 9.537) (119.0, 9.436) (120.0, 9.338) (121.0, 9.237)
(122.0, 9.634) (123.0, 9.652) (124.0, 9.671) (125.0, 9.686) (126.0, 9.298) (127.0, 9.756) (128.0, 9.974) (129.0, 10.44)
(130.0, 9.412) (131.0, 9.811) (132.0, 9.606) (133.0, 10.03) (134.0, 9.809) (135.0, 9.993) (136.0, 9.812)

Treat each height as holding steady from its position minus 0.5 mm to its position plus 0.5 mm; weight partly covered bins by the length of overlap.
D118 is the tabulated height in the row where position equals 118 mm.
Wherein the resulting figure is 9.537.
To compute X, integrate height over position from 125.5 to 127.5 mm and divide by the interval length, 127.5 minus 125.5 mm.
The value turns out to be 9.53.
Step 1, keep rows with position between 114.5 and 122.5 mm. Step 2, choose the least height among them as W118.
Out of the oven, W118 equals 9.237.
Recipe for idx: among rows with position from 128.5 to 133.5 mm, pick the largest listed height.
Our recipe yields 10.44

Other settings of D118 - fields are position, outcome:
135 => 9.993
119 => 9.436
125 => 9.686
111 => 9.599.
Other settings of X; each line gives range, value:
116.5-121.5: 9.44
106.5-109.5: 9.14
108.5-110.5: 9.17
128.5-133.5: 9.86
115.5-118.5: 9.65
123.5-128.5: 9.68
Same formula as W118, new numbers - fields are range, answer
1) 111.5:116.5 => 9.15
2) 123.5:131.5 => 9.298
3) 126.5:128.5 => 9.756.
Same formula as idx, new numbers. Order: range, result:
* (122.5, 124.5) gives 9.671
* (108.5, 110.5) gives 9.22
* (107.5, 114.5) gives 9.621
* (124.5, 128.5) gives 9.974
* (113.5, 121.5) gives 9.735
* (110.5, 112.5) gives 9.599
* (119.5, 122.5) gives 9.634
